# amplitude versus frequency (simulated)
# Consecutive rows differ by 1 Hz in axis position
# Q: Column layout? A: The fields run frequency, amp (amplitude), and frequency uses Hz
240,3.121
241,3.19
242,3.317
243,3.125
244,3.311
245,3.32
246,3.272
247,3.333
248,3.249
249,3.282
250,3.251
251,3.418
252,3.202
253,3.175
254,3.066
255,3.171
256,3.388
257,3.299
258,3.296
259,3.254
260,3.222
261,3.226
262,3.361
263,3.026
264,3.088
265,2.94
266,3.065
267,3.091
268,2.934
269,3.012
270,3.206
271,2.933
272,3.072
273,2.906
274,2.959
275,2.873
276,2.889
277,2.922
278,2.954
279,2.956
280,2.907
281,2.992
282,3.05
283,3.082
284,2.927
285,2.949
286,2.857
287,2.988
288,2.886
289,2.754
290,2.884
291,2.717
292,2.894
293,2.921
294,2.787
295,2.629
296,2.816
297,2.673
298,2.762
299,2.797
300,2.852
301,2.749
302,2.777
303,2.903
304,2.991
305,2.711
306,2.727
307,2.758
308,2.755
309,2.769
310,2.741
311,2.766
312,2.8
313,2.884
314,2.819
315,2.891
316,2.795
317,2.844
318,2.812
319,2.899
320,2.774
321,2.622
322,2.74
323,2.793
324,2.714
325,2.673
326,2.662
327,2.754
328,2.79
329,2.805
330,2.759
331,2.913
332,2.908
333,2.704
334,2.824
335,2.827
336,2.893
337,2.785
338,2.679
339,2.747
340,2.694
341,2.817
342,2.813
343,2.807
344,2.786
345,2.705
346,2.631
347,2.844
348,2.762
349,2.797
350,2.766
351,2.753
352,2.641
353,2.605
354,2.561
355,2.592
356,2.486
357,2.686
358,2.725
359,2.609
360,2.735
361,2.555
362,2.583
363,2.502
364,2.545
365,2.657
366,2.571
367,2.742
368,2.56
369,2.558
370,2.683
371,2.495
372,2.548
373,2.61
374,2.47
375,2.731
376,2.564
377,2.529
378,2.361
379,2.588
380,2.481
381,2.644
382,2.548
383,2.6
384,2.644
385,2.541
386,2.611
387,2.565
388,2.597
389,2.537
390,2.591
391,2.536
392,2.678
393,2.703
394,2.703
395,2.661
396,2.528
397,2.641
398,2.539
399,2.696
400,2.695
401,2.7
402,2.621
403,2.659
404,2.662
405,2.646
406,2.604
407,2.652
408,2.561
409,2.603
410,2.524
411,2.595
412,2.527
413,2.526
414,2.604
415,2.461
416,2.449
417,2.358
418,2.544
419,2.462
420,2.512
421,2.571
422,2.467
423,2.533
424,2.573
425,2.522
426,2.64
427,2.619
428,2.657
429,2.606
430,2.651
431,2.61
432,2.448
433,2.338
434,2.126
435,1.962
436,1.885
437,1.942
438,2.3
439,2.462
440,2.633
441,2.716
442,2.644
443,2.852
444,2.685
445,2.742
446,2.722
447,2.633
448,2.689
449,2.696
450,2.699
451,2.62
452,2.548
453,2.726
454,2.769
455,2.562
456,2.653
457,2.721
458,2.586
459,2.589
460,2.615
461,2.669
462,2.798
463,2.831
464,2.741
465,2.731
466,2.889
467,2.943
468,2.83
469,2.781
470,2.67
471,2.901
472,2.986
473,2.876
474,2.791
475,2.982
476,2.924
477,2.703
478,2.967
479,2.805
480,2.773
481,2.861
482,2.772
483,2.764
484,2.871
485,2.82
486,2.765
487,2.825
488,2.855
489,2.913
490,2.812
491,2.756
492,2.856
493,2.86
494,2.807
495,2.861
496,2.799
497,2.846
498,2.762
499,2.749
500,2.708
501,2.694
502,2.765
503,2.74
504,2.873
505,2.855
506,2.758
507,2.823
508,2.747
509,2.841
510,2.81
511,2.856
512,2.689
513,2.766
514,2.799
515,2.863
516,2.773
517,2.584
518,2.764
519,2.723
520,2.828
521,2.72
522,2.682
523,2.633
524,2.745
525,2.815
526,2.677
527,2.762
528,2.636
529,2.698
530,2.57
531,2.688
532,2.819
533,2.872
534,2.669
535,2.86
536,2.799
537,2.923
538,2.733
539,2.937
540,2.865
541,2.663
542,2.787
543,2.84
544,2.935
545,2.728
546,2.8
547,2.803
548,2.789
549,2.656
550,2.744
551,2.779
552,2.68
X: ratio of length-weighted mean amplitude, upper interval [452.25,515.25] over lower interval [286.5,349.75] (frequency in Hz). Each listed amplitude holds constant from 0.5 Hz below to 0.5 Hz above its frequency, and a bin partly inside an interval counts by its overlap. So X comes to 1.0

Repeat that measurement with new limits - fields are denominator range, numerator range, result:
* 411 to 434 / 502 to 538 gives 1.09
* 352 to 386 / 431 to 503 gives 1.04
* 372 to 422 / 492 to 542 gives 1.07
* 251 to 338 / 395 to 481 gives 0.90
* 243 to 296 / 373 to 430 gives 0.84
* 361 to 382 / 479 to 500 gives 1.09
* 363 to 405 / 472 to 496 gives 1.09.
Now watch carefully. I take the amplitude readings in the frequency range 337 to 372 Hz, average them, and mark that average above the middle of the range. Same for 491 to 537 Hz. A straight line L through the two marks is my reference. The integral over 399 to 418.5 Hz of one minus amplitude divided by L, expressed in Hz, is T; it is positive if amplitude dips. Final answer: 0.86 Hz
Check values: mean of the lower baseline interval 2.67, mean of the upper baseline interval 2.77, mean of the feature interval 2.58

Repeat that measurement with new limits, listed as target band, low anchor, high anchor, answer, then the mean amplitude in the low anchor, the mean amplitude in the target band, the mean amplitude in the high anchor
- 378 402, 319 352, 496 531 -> 1.4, 2.77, 2.6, 2.75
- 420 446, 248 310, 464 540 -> 3.3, 2.98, 2.49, 2.79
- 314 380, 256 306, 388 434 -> 1.6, 2.96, 2.7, 2.57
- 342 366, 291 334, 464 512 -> 1.1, 2.79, 2.67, 2.82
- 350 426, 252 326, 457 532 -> 7.1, 2.92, 2.59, 2.78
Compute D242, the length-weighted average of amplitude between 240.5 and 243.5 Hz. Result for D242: 3.21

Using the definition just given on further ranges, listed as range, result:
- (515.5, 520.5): 2.73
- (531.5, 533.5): 2.85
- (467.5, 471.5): 2.8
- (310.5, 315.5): 2.83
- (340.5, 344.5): 2.81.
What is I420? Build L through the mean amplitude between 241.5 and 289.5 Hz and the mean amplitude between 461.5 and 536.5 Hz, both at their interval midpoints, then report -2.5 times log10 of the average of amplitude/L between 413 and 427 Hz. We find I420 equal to 0.15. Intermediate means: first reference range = 3.1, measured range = 2.52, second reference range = 2.79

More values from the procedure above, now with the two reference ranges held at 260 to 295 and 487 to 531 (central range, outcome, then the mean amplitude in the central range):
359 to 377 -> 0.118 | 2.59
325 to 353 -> 0.057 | 2.77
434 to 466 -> 0.092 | 2.59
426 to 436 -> 0.169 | 2.43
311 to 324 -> 0.051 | 2.8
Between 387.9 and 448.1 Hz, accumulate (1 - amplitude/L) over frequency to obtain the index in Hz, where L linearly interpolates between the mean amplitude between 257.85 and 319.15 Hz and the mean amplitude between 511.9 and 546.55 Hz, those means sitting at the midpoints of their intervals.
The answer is 6.0 Hz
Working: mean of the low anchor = 2.91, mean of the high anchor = 2.76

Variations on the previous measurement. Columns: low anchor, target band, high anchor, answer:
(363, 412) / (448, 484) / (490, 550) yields -0.8 Hz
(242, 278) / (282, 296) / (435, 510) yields 1.0 Hz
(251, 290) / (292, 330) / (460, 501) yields 2.8 Hz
